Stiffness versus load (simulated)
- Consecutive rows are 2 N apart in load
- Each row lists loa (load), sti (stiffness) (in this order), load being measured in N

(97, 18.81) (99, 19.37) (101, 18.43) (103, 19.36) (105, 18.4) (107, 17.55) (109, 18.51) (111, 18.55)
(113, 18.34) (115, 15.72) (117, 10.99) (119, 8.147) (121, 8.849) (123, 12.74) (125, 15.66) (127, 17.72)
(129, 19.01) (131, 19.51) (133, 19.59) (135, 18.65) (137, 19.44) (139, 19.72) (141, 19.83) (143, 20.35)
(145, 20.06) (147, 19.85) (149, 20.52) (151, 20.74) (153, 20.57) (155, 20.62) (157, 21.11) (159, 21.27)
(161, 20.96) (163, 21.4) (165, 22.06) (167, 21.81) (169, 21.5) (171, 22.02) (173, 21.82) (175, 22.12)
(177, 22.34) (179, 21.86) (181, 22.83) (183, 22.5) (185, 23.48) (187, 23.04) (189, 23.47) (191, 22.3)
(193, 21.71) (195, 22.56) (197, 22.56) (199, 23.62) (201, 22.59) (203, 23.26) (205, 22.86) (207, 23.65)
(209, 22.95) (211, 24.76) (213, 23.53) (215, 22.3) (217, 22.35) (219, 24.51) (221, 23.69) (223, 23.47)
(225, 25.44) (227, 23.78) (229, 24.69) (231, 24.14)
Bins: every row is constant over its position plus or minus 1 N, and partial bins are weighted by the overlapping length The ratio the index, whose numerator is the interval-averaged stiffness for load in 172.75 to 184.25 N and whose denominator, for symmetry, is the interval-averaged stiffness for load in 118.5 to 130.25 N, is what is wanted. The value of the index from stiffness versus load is 1.59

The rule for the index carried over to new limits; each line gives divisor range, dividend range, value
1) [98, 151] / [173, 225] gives 1.31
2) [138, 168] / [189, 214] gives 1.11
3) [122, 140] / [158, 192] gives 1.23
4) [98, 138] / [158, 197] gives 1.33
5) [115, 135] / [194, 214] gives 1.56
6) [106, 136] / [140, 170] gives 1.31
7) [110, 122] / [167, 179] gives 1.63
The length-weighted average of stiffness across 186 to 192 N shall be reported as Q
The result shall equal 22.9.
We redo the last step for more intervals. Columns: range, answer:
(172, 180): 22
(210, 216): 23.5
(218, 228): 24.2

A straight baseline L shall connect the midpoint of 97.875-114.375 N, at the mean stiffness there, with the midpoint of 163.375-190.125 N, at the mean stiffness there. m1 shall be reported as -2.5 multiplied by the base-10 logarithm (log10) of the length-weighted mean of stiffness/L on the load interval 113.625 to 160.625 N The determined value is 0.136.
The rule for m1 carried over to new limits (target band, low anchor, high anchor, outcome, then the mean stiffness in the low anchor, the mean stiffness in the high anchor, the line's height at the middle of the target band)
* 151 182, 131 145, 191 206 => -0.026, 19.6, 22.7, 21.1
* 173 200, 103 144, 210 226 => -0.056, 16.9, 23.8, 21.5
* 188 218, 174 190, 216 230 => 0.019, 22.7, 24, 23.4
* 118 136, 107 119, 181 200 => 0.110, 15.8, 22.8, 17.1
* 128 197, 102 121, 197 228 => -0.083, 15.8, 23.5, 19.7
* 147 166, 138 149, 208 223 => -0.017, 20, 23.4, 20.6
